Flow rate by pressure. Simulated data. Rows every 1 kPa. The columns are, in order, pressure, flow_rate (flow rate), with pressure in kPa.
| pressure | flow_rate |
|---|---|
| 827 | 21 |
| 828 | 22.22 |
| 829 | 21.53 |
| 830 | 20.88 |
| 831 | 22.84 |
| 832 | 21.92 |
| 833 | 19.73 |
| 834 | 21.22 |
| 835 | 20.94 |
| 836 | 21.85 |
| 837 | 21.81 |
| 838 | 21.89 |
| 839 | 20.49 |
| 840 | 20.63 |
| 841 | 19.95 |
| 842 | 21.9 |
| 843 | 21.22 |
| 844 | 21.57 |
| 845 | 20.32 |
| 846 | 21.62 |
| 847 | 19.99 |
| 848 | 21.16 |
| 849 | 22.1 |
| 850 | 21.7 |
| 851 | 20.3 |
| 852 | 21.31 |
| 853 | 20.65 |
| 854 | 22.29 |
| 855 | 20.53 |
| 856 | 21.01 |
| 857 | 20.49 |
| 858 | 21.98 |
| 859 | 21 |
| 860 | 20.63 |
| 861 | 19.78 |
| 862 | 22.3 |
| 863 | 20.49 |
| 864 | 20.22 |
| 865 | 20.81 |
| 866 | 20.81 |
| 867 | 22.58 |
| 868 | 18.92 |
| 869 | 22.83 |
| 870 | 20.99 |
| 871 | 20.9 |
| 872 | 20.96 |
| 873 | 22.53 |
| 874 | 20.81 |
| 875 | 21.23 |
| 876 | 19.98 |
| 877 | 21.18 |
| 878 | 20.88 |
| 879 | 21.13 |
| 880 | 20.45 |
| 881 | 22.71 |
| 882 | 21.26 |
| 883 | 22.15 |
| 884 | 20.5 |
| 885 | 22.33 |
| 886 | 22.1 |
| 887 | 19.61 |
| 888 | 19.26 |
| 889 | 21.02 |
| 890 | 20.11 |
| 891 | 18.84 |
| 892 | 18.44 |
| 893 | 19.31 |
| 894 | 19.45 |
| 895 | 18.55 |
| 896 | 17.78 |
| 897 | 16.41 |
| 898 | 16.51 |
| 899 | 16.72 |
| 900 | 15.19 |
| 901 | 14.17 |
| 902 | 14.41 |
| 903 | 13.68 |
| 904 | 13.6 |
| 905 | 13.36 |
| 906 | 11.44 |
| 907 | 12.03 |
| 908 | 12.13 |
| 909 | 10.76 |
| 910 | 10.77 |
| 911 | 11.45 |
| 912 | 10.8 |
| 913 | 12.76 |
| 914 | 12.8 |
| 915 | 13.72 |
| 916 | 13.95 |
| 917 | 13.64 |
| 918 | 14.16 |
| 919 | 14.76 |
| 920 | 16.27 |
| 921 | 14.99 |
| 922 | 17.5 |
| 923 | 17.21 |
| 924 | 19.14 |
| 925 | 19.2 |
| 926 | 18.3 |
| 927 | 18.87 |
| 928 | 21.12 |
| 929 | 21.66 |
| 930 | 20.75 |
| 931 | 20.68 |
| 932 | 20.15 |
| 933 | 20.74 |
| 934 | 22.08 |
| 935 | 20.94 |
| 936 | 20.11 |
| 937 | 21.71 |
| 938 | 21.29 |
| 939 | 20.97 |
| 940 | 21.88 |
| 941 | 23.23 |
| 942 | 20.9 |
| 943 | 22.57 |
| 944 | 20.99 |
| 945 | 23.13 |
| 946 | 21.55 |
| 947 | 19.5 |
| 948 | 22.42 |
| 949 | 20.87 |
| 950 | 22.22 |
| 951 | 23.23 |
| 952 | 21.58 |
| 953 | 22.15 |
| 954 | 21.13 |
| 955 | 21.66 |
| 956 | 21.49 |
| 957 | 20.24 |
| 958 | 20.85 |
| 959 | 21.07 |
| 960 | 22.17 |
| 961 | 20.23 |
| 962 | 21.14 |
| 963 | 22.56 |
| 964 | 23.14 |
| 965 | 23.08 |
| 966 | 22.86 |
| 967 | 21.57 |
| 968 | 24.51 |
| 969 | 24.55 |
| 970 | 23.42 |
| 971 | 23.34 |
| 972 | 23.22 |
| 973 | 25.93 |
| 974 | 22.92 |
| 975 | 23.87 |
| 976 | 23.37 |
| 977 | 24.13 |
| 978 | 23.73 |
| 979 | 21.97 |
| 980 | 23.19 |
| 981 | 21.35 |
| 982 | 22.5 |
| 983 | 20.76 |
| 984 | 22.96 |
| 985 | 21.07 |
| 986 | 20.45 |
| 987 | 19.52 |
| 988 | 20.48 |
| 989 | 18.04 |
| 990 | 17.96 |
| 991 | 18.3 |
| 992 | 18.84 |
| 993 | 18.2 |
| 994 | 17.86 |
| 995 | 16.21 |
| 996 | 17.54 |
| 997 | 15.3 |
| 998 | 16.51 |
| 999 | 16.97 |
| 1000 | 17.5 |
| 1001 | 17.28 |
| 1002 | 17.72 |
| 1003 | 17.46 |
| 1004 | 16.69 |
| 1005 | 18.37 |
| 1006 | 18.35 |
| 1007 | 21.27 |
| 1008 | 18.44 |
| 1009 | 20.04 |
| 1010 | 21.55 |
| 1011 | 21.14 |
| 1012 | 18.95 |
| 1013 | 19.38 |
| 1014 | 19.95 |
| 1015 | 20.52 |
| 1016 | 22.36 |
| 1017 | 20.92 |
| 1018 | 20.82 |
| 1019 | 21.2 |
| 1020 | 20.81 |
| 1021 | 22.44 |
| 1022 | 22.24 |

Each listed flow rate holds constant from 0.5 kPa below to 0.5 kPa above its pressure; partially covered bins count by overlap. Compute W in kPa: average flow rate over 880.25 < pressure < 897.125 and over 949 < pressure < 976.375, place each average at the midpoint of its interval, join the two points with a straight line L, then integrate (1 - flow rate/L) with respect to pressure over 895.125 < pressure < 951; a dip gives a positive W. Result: 9.86 kPa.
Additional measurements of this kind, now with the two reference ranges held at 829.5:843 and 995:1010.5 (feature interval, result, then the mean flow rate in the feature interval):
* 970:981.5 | -3.00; 23.4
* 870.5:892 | -0.56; 20.9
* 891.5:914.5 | 6.34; 14.5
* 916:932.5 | 1.36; 17.9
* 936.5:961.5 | -3.30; 21.6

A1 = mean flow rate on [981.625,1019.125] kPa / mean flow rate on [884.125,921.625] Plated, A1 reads 1.22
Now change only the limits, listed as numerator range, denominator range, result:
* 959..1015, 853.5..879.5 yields 0.98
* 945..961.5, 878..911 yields 1.24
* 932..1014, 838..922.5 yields 1.12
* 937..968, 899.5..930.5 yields 1.45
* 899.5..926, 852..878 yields 0.67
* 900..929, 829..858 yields 0.69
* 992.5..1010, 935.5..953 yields 0.82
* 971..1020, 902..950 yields 1.14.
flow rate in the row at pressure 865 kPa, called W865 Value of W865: 20.81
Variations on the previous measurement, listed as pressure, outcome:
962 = 21.14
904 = 13.6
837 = 21.81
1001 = 17.28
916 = 13.95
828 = 22.22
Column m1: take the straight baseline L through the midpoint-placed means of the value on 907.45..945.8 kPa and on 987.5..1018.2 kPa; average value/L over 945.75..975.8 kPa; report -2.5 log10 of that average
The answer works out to -0.22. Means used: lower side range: 17.9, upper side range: 18.7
